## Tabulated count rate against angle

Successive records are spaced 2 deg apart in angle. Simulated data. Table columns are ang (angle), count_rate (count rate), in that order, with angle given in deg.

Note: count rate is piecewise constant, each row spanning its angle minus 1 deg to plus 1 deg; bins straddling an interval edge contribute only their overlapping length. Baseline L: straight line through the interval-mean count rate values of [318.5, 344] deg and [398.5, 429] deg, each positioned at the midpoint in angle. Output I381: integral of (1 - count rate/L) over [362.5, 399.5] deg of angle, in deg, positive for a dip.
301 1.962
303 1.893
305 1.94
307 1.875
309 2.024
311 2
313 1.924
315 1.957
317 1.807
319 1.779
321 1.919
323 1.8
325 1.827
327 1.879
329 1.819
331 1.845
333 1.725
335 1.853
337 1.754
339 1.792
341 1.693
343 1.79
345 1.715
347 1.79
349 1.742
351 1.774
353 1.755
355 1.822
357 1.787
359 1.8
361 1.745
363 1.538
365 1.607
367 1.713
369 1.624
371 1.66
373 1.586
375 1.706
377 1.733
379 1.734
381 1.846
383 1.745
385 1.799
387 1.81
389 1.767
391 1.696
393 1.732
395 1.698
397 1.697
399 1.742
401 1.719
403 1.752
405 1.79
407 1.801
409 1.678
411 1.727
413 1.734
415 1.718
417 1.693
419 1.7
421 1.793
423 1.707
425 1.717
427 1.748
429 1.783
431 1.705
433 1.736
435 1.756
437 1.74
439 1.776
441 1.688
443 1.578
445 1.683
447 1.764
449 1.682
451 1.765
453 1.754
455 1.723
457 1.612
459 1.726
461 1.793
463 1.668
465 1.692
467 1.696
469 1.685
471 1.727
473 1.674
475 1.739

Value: 1.2 deg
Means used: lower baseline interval 1.81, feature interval 1.71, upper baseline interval 1.74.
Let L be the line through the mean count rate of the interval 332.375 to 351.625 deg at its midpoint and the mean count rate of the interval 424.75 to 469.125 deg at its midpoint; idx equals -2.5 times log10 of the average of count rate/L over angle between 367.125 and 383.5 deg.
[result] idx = 0.03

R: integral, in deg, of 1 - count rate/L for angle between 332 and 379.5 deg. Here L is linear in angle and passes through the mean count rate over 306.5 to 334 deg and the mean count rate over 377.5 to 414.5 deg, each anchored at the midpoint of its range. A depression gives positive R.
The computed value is 2.3 deg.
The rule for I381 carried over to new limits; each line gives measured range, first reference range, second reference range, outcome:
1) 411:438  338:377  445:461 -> -0.2 deg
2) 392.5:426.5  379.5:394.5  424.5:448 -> 0.3 deg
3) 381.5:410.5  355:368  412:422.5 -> -0.5 deg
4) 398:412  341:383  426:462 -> -0.2 deg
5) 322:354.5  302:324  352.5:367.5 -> 0.3 deg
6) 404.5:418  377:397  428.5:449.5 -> 0.0 deg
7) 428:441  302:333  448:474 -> 0.0 deg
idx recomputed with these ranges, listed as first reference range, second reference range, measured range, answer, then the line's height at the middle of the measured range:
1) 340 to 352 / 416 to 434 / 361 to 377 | 0.06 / 1.75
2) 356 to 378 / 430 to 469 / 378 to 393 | -0.05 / 1.69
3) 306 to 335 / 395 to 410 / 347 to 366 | 0.05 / 1.81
